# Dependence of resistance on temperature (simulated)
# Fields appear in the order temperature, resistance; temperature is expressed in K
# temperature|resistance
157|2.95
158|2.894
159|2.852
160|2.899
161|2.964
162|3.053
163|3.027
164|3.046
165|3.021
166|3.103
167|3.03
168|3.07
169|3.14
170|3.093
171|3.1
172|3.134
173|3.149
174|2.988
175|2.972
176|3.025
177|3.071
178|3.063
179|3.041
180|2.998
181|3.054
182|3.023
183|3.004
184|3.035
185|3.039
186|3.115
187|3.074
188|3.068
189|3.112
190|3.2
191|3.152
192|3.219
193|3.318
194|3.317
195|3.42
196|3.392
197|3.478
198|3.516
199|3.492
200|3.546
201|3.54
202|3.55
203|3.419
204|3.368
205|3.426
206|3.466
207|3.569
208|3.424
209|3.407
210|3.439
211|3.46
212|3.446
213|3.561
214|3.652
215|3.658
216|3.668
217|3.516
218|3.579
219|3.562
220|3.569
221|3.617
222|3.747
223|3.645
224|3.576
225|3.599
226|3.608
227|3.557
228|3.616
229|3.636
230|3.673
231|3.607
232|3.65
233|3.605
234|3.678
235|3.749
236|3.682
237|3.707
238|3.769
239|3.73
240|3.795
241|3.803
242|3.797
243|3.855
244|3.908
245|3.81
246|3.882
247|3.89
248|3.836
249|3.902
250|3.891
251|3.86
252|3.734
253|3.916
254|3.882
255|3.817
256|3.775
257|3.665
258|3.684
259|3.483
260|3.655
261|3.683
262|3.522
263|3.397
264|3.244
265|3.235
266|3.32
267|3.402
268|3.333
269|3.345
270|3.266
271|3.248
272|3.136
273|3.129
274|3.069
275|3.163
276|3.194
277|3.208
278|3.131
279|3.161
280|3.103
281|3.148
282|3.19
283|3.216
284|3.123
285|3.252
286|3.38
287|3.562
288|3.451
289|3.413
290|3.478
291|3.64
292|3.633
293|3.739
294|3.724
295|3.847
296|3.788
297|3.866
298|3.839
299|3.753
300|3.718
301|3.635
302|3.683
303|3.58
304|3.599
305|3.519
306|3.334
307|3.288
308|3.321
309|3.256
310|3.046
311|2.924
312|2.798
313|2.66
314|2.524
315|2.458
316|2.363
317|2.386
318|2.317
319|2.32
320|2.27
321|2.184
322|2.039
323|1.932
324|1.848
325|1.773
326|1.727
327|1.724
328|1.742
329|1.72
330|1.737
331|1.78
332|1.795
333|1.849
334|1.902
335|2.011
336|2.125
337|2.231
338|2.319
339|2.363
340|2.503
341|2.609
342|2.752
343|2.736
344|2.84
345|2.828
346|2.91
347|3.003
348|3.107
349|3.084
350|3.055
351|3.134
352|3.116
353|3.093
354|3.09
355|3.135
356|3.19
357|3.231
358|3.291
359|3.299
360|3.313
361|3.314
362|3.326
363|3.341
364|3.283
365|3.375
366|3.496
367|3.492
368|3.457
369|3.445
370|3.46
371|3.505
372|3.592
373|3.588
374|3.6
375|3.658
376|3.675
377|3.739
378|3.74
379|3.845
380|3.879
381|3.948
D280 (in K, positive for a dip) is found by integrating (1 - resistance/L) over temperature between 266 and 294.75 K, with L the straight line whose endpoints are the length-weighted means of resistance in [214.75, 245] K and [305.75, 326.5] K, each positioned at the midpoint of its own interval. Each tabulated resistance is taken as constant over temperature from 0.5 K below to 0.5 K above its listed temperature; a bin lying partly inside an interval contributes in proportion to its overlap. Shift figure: -3.3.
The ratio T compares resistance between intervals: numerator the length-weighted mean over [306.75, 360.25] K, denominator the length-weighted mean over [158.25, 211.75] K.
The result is 0.80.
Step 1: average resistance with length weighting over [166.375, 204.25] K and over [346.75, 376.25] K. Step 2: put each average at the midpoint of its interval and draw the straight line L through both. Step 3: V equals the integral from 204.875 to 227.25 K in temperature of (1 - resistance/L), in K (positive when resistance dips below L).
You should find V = -2.4 K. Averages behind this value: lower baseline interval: 3.19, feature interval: 3.56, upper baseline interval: 3.32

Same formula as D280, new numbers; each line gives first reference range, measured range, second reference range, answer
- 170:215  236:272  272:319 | -4.25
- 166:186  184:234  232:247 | -0.55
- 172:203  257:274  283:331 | -1.93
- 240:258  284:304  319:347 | -4.64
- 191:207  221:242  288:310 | -1.17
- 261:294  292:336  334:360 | 5.05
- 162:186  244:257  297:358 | -4.38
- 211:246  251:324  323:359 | -4.77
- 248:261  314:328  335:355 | 4.31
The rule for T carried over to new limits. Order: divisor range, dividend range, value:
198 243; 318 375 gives 0.76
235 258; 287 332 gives 0.76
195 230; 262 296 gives 0.94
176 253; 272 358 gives 0.82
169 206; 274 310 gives 1.07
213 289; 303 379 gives 0.80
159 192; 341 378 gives 1.07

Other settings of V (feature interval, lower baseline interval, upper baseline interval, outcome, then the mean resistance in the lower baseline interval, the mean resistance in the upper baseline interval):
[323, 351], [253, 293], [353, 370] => 8.62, 3.39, 3.31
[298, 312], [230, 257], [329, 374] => -0.60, 3.79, 2.91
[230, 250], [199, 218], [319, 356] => -3.31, 3.51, 2.4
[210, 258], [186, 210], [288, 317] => -4.86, 3.36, 3.36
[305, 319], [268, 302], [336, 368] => 1.85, 3.41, 3.02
